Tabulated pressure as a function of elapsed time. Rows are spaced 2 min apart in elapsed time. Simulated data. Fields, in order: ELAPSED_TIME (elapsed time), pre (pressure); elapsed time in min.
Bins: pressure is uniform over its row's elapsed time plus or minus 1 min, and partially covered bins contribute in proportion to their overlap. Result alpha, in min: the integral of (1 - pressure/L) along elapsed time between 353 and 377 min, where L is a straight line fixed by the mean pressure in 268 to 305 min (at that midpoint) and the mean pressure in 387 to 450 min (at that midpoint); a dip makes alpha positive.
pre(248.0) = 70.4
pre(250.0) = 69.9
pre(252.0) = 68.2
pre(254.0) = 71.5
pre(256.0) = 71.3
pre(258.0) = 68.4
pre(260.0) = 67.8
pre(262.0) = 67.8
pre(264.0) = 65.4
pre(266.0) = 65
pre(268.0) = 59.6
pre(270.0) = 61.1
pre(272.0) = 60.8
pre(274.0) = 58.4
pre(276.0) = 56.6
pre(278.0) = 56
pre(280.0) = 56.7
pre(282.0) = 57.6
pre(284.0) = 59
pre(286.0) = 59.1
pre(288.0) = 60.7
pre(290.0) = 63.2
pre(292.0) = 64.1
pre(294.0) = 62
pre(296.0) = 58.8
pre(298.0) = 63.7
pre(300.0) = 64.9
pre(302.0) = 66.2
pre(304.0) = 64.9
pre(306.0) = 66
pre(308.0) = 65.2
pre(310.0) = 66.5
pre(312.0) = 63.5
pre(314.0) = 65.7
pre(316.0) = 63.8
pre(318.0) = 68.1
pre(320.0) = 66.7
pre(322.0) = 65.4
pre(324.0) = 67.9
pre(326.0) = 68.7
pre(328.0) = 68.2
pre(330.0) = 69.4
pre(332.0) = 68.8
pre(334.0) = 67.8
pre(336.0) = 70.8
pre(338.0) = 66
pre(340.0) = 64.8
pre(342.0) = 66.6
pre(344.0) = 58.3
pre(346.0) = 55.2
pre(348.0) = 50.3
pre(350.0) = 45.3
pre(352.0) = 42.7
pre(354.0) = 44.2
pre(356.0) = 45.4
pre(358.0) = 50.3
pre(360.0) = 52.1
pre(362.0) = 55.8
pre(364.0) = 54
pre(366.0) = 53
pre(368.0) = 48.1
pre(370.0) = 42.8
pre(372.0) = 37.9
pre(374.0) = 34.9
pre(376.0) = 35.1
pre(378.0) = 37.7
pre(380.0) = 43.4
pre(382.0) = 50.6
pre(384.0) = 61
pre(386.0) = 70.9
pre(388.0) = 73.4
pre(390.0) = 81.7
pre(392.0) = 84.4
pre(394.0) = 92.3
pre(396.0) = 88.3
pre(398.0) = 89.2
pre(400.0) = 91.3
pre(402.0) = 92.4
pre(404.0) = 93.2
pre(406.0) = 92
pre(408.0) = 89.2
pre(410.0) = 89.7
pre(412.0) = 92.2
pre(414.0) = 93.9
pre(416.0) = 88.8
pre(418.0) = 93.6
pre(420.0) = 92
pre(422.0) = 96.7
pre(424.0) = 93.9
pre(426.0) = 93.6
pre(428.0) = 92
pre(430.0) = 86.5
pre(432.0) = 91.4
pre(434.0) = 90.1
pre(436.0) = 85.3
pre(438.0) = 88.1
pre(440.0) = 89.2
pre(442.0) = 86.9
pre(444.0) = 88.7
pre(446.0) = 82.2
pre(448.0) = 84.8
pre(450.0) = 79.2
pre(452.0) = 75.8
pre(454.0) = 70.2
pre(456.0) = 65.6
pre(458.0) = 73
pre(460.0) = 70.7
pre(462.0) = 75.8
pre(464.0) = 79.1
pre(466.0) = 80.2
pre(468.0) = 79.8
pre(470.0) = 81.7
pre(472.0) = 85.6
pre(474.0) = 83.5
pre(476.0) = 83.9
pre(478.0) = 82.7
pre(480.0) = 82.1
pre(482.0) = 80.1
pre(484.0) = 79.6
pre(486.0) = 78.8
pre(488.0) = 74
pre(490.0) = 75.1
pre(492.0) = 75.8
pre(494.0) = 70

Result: 9.7 min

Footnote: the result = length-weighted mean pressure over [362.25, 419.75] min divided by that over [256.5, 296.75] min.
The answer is 1.2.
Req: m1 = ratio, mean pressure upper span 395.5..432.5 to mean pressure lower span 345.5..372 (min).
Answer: 1.88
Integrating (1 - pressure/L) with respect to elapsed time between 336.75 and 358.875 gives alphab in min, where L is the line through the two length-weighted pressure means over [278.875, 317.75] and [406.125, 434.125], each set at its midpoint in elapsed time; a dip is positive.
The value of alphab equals 6.1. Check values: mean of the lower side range 62.8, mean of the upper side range 91.7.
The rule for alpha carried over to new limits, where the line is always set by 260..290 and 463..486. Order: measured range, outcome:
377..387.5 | 2.7 min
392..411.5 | -4.4 min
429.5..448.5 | -2.3 min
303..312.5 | -0.2 min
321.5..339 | -0.5 min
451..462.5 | 1.2 min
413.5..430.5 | -3.7 min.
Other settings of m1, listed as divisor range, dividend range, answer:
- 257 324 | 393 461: 1.38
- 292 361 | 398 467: 1.40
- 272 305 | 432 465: 1.33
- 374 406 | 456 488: 1.10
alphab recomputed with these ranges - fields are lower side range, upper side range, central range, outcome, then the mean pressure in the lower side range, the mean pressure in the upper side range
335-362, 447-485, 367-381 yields 4.7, 54.8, 78.6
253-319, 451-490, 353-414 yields 4.6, 63.3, 77.9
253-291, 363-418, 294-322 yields 0.1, 62.4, 70.8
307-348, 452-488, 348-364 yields 4.6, 65.5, 78.2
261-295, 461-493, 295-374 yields 7.9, 60.8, 79.9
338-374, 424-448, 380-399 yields -2.3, 51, 88.6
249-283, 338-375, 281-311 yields -1.8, 63.7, 50.5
